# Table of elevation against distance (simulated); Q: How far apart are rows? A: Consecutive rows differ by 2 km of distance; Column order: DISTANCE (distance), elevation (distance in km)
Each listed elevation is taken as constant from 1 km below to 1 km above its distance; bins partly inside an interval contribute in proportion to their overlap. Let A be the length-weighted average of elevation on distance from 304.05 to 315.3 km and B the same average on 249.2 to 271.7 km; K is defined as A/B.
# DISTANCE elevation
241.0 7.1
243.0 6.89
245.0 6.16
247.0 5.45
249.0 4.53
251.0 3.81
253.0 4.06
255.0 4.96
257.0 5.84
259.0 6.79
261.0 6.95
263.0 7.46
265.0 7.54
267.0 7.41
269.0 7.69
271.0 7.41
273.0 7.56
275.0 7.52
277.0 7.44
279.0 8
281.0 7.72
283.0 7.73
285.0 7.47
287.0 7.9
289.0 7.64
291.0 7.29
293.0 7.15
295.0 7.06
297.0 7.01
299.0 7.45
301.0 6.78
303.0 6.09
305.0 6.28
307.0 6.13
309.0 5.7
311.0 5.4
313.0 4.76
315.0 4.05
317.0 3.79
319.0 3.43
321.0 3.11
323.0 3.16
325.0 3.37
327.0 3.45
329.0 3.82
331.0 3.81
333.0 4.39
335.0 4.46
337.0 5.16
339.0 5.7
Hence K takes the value 0.9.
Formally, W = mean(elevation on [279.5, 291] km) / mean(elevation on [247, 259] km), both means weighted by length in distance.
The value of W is 1.57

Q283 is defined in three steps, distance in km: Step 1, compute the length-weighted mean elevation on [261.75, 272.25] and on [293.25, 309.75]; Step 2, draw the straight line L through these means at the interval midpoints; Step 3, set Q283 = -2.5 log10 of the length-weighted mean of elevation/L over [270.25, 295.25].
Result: -0.07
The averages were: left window 7.49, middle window 7.55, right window 6.6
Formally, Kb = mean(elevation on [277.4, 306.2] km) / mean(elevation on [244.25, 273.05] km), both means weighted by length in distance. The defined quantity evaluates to 1.17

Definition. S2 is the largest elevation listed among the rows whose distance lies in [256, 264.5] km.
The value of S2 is 7.46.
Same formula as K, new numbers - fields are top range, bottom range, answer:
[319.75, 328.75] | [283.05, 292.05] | 0.44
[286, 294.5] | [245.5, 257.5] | 1.56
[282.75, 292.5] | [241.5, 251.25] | 1.36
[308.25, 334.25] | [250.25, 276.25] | 0.61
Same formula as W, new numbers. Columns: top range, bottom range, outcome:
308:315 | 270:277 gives 0.68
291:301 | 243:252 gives 1.37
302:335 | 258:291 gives 0.59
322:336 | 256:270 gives 0.53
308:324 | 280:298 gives 0.56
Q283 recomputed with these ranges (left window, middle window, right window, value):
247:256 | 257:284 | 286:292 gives -0.23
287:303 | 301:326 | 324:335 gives 0.17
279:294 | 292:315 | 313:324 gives -0.14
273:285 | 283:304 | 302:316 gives -0.10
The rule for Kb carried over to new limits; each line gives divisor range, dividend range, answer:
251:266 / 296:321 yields 0.90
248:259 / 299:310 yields 1.30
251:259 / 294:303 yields 1.38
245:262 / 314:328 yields 0.65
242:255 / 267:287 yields 1.48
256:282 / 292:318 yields 0.81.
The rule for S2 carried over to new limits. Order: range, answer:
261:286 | 8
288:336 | 7.64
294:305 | 7.45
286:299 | 7.9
